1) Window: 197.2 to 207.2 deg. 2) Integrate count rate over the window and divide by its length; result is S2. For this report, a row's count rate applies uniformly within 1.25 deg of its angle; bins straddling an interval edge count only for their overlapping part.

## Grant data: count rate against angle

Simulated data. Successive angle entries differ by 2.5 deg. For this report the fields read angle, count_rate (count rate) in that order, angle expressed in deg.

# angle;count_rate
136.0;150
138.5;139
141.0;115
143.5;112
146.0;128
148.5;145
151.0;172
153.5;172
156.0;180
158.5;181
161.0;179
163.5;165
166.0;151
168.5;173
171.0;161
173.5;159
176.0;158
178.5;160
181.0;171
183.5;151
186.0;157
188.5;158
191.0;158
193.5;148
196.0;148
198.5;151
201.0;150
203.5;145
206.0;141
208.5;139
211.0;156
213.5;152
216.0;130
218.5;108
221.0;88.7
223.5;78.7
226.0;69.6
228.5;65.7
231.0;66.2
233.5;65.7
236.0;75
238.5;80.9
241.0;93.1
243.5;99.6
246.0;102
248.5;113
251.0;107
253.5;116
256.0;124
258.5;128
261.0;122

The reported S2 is 147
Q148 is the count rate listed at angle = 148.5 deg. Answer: 145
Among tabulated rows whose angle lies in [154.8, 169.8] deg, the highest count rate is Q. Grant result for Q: 181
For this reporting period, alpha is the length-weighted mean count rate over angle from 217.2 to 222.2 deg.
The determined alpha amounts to 98.8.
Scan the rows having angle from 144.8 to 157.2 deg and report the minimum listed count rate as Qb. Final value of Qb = 128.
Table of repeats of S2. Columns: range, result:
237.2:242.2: 86.8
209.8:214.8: 154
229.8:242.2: 76.2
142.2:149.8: 129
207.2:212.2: 147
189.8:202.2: 151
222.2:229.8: 71.4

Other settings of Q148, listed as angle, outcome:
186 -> 157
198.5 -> 151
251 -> 107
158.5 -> 181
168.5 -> 173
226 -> 69.6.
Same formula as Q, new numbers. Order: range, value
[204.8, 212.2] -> 156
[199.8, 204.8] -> 150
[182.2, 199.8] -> 158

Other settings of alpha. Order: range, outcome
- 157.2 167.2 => 169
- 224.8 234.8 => 66.8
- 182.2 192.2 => 156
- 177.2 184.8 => 161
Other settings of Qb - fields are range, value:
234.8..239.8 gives 75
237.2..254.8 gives 80.9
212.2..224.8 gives 78.7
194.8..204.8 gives 145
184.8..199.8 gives 148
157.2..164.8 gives 165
